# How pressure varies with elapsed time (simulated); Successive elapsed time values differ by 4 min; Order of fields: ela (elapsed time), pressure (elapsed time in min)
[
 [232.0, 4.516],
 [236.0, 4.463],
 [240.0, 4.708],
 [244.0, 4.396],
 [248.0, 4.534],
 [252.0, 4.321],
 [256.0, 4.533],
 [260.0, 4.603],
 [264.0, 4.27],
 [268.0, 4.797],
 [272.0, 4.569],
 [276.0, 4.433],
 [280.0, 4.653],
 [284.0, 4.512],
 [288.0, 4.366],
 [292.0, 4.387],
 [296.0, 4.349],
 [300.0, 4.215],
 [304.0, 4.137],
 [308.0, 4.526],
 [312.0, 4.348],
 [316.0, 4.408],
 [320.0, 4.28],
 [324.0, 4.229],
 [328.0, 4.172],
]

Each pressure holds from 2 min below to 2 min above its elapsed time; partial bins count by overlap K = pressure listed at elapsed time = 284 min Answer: 4.512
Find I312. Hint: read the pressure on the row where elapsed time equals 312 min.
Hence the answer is 4.348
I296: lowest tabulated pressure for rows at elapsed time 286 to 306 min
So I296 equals 4.137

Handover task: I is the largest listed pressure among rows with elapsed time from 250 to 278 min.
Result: 4.797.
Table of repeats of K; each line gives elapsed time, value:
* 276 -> 4.433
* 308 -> 4.526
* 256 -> 4.533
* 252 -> 4.321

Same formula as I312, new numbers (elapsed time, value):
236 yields 4.463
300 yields 4.215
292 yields 4.387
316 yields 4.408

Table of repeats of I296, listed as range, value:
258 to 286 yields 4.27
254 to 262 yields 4.533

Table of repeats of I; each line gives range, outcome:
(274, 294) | 4.653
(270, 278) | 4.569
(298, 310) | 4.526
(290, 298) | 4.387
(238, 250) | 4.708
